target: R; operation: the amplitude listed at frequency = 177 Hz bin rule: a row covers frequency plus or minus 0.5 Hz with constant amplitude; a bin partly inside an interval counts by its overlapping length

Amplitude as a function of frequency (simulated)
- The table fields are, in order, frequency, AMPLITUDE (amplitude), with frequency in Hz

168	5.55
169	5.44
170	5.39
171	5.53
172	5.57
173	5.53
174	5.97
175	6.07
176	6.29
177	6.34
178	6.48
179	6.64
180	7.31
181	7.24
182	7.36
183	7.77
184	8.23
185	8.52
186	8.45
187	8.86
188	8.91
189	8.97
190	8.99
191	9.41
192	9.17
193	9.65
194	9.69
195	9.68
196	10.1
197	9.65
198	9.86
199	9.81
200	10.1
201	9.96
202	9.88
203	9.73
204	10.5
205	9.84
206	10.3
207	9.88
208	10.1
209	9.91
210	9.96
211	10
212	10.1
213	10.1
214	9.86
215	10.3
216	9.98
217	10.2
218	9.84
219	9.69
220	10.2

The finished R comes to 6.34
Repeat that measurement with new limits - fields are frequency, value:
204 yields 10.5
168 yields 5.55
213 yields 10.1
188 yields 8.91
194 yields 9.69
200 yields 10.1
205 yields 9.84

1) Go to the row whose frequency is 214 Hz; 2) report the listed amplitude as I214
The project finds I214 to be 9.86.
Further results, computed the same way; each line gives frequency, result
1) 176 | 6.29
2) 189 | 8.97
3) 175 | 6.07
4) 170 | 5.39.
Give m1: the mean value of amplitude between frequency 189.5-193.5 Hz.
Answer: 9.3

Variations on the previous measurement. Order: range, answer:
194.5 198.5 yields 9.82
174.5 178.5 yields 6.29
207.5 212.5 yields 10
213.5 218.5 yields 10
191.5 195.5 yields 9.55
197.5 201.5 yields 9.93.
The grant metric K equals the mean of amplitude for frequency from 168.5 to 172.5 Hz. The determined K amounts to 5.48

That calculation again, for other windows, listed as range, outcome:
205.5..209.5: 10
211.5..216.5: 10.1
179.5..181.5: 7.28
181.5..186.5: 8.07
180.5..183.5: 7.46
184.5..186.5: 8.48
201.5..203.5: 9.8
